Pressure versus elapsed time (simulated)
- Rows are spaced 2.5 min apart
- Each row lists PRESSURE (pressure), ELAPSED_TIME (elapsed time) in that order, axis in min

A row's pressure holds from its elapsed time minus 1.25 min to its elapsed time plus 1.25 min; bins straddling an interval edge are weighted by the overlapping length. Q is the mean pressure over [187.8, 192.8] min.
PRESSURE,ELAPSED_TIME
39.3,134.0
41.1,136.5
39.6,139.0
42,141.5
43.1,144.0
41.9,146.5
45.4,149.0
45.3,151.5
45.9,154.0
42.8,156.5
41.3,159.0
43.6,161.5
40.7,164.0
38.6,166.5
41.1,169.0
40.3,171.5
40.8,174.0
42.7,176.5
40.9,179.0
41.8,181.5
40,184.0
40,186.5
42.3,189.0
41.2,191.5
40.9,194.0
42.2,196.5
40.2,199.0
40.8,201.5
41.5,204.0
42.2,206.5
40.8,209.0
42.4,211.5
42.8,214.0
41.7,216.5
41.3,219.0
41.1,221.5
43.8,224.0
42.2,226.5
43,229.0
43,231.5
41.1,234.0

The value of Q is 41.7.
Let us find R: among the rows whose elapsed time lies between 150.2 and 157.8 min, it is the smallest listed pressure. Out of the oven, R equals 42.8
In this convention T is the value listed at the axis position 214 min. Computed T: 42.8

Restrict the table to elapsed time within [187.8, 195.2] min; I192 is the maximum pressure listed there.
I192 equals 42.3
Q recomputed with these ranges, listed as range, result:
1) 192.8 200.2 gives 41.1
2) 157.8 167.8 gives 41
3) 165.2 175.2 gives 40.2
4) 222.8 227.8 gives 43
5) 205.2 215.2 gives 42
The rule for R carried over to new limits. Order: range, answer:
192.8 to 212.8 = 40.2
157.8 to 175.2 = 38.6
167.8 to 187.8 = 40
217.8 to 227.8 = 41.1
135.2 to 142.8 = 39.6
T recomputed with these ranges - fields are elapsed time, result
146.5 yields 41.9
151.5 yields 45.3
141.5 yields 42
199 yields 40.2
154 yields 45.9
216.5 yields 41.7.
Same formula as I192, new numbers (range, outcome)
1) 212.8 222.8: 42.8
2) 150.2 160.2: 45.9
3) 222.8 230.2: 43.8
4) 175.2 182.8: 42.7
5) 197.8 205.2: 41.5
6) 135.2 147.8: 43.1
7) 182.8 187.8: 40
